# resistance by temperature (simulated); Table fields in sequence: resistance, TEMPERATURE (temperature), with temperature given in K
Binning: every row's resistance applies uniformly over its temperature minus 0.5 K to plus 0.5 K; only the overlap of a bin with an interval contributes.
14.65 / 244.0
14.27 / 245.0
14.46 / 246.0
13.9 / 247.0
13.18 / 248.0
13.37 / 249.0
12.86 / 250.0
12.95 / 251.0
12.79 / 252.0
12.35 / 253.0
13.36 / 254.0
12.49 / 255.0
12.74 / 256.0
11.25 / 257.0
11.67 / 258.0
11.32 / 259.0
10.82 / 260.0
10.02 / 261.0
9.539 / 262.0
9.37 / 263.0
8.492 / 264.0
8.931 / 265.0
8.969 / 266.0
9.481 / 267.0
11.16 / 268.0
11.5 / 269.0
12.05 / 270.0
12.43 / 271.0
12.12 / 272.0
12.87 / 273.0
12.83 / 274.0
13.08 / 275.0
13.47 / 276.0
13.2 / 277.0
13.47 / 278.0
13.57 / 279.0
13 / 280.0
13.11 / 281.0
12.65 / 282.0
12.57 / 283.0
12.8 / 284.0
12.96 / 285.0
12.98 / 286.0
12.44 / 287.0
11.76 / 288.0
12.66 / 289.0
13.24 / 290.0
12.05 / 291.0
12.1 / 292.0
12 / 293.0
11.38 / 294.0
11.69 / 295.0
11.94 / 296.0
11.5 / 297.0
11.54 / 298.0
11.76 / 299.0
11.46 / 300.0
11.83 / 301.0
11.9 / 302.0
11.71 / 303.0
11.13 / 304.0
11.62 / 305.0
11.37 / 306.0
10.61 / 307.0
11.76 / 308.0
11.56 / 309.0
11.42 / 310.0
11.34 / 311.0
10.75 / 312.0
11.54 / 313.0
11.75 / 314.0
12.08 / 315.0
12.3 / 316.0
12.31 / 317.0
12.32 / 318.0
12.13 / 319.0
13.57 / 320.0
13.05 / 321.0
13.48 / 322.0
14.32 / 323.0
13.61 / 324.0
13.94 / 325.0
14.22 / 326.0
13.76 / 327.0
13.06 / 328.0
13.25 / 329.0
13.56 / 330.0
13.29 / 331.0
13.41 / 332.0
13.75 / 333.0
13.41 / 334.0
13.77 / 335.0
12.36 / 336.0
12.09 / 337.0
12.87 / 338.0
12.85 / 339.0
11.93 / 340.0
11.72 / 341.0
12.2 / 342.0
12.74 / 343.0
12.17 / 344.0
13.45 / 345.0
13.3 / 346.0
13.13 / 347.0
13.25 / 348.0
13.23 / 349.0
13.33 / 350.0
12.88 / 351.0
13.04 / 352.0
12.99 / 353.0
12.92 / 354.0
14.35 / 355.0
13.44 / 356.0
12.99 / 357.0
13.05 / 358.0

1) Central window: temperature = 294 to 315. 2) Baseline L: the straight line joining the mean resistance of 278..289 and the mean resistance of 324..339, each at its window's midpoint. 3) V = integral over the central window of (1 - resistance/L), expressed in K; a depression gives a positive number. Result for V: 2.44 K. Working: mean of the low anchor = 12.8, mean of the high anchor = 13.3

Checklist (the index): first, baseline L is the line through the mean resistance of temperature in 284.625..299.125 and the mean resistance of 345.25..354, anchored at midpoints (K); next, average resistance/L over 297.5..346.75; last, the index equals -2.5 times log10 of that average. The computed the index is 0.02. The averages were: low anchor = 12.1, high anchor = 13.1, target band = 12.5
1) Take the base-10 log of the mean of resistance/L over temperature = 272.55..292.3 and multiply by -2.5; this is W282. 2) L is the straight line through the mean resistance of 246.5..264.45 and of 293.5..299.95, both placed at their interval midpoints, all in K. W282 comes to -0.103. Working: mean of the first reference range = 11.8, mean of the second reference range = 11.6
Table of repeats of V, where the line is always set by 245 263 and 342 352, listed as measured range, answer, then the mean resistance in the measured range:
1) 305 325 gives 0.9 K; 12.2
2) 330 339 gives -0.2 K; 13.1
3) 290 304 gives 0.9 K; 11.8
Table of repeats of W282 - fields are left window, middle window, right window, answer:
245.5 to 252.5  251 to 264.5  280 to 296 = 0.16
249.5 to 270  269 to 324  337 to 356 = -0.04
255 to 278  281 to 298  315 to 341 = -0.03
